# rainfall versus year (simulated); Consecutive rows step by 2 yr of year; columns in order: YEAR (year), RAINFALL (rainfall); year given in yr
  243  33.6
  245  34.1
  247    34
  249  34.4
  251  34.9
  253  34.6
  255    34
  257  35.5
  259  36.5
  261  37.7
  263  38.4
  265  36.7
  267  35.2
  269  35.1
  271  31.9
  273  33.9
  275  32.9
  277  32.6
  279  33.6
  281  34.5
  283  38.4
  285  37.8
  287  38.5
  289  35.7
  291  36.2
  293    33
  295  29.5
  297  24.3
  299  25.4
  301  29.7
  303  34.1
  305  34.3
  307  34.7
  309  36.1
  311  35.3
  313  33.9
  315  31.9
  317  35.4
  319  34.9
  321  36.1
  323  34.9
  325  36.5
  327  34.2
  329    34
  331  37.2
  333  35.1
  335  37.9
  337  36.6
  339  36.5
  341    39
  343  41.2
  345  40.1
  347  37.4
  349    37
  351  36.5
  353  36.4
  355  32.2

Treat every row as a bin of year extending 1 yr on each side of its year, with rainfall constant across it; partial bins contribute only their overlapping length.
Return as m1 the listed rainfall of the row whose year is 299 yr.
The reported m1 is 25.4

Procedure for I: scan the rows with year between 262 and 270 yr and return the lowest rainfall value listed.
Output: 35.1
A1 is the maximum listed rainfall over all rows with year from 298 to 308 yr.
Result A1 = 34.7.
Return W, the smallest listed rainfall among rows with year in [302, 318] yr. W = 31.9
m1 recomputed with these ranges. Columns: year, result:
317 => 35.4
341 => 39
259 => 36.5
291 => 36.2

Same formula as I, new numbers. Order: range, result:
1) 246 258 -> 34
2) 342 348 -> 37.4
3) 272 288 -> 32.6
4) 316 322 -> 34.9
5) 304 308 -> 34.3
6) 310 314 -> 33.9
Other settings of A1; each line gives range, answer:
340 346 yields 41.2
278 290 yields 38.5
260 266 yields 38.4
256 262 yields 37.7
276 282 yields 34.5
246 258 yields 35.5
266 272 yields 35.2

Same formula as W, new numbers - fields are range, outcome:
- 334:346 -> 36.5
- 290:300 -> 24.3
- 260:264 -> 37.7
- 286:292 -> 35.7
